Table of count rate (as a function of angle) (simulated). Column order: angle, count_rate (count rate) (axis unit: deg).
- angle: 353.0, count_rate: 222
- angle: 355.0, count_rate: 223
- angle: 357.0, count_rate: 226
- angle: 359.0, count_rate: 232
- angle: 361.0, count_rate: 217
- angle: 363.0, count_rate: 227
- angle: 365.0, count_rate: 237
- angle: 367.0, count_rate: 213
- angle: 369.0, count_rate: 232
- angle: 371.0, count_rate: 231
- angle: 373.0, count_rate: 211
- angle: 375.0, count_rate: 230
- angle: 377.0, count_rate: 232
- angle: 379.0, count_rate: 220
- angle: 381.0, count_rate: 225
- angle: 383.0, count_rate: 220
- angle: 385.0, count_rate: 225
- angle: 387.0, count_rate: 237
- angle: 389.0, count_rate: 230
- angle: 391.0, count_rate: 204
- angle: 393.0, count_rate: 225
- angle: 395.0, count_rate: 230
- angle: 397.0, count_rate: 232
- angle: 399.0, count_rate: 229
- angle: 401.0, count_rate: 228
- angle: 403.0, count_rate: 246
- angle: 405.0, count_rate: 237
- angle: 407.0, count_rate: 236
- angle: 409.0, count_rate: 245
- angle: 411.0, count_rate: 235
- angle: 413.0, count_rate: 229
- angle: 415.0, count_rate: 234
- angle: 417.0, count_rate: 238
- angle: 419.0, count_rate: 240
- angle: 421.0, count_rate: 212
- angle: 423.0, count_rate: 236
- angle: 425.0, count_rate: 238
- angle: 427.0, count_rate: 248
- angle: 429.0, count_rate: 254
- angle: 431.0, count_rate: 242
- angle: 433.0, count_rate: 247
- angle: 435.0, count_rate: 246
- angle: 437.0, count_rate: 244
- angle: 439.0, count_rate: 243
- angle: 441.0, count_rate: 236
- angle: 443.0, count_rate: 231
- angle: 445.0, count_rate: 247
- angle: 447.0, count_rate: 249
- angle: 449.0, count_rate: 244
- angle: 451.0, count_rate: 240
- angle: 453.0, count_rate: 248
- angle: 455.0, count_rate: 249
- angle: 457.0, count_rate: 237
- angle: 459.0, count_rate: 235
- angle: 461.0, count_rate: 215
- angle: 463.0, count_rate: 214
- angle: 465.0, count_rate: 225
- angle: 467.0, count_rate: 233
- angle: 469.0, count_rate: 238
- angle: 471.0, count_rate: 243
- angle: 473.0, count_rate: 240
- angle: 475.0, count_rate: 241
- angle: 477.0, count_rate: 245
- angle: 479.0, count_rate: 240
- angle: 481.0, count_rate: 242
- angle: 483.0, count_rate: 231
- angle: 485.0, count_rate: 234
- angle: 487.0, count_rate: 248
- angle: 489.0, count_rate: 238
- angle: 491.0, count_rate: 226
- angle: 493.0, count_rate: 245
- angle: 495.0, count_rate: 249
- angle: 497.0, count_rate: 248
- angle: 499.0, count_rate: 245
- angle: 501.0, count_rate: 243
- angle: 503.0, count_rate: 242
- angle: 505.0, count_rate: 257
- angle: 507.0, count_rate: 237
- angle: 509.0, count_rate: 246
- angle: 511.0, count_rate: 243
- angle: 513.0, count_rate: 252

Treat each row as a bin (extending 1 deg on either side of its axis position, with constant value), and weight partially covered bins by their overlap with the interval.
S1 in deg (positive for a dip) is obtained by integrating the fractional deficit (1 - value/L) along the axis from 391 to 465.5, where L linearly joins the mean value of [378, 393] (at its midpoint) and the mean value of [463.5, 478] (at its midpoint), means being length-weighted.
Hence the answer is -2.1 deg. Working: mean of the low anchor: 223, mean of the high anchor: 237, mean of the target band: 237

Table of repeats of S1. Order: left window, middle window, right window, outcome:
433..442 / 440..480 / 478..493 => 0.47 deg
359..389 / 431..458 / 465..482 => -0.88 deg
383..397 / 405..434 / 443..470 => -1.00 deg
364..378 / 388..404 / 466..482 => 0.13 deg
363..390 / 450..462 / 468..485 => -0.02 deg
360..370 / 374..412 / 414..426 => -0.10 deg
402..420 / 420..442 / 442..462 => -0.18 deg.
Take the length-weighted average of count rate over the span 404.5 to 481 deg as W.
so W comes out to 238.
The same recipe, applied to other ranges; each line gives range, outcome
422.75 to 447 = 243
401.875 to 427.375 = 236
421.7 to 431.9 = 243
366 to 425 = 229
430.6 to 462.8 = 240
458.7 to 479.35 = 233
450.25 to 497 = 237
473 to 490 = 240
